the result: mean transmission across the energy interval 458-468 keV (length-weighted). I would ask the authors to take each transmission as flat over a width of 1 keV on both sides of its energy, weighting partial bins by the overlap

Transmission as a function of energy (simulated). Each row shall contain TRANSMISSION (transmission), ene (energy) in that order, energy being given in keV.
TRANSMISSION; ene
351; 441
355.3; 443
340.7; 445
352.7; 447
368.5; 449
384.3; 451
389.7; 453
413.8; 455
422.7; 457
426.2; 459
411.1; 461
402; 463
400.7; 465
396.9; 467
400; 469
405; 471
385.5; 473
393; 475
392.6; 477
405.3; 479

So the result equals 407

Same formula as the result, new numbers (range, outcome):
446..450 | 361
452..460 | 413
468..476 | 396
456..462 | 420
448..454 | 381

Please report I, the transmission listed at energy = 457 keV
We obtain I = 422.7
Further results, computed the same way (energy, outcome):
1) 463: 402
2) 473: 385.5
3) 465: 400.7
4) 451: 384.3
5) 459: 426.2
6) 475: 393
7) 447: 352.7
